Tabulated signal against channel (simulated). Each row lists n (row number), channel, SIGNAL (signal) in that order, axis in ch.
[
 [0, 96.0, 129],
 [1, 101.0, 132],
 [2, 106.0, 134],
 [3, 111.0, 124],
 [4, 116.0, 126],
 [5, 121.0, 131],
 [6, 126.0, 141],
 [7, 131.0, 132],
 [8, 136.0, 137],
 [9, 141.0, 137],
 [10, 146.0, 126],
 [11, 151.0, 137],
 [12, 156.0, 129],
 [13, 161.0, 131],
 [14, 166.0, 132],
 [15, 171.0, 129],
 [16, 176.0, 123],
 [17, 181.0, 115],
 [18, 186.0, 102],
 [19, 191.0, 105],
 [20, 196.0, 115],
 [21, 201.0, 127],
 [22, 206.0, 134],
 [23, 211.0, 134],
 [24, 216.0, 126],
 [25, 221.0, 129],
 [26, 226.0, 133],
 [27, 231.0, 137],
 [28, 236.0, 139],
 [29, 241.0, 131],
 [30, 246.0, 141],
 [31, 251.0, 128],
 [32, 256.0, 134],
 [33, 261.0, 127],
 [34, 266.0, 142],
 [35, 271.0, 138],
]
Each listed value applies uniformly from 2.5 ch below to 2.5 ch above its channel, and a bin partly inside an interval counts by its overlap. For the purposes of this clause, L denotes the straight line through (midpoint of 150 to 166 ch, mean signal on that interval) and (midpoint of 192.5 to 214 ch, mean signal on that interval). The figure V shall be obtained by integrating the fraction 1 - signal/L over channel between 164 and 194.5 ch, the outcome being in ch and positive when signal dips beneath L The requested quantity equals 2.8 ch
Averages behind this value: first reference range 132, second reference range 126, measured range 117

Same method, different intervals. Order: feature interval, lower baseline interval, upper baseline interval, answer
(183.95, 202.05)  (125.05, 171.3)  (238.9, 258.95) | 3.0 ch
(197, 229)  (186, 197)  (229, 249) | -2.5 ch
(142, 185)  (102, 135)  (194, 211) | 0.6 ch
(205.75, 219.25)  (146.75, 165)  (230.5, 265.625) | 0.2 ch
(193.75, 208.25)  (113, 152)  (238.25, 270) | 0.9 ch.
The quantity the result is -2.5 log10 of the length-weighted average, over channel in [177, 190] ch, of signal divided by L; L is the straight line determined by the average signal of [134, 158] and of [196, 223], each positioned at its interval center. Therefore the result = 0.19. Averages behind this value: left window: 133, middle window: 110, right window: 129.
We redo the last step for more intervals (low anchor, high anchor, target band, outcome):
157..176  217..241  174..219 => 0.10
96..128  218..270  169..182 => 0.08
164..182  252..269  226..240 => -0.04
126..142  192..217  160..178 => 0.02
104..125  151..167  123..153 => -0.04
